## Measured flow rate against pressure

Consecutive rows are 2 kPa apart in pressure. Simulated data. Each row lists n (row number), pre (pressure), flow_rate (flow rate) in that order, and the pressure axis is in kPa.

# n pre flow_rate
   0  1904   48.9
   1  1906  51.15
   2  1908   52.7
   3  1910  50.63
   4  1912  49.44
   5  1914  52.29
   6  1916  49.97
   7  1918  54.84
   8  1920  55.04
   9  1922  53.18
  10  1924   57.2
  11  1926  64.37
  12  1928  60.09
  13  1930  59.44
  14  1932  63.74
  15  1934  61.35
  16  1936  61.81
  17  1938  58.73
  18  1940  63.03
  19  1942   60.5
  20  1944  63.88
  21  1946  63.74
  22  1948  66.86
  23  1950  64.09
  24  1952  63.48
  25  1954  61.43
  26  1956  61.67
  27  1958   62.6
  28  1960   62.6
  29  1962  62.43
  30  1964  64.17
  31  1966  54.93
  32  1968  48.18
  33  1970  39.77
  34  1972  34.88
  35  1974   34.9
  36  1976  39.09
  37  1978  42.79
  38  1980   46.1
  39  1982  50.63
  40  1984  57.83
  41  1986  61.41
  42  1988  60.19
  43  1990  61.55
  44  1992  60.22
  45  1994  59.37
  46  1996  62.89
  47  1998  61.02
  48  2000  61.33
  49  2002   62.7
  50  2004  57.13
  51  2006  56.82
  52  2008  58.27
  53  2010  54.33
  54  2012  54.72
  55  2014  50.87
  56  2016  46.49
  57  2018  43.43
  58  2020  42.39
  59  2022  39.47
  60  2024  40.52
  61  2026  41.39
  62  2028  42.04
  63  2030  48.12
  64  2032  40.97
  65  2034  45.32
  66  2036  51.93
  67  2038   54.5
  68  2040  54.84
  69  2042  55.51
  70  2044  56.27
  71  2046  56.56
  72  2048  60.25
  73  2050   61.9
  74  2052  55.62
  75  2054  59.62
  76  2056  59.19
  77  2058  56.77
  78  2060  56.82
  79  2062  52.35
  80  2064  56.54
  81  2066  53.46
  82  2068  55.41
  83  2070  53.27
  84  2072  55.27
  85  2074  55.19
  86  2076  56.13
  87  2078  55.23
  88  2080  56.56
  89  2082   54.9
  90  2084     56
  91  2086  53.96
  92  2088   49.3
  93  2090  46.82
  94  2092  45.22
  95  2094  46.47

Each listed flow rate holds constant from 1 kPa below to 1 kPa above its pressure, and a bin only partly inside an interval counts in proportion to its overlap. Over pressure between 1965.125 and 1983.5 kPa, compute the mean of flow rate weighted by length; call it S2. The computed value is 43.8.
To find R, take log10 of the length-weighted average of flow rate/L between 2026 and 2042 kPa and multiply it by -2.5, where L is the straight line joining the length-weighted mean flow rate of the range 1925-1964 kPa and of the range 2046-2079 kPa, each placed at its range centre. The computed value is 0.20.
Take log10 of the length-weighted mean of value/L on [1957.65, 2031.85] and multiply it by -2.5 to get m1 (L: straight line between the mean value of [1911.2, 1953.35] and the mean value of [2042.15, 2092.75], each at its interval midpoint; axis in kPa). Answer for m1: 0.11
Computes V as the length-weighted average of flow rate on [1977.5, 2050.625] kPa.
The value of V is 53.1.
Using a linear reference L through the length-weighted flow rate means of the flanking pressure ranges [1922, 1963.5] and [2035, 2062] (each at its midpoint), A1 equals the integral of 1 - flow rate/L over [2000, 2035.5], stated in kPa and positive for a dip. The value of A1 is 5.7 kPa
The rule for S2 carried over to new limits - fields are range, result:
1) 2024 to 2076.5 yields 53.4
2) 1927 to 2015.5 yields 57.2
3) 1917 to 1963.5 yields 61.2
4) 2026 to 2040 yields 47.3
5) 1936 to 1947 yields 62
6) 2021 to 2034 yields 42.3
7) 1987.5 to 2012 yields 59.4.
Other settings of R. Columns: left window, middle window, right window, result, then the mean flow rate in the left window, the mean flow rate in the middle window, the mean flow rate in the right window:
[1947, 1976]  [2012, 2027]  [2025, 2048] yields 0.16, 55.3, 44.3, 50.2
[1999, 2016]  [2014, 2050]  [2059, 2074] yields 0.15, 56.4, 48.7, 54.8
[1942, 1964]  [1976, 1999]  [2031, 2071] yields 0.08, 63.2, 56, 54.9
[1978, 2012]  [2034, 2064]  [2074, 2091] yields -0.02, 57.7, 56.2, 53.7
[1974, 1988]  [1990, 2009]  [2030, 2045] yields -0.20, 49.3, 60.1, 51.1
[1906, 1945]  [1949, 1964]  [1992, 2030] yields -0.13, 57.3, 62.7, 52.1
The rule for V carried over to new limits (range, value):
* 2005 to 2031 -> 47.6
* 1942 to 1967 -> 62.6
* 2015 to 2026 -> 42.4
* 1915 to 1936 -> 58.1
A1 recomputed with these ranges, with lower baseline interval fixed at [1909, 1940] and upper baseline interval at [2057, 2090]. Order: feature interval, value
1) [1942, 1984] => 1.3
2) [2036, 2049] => -0.2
